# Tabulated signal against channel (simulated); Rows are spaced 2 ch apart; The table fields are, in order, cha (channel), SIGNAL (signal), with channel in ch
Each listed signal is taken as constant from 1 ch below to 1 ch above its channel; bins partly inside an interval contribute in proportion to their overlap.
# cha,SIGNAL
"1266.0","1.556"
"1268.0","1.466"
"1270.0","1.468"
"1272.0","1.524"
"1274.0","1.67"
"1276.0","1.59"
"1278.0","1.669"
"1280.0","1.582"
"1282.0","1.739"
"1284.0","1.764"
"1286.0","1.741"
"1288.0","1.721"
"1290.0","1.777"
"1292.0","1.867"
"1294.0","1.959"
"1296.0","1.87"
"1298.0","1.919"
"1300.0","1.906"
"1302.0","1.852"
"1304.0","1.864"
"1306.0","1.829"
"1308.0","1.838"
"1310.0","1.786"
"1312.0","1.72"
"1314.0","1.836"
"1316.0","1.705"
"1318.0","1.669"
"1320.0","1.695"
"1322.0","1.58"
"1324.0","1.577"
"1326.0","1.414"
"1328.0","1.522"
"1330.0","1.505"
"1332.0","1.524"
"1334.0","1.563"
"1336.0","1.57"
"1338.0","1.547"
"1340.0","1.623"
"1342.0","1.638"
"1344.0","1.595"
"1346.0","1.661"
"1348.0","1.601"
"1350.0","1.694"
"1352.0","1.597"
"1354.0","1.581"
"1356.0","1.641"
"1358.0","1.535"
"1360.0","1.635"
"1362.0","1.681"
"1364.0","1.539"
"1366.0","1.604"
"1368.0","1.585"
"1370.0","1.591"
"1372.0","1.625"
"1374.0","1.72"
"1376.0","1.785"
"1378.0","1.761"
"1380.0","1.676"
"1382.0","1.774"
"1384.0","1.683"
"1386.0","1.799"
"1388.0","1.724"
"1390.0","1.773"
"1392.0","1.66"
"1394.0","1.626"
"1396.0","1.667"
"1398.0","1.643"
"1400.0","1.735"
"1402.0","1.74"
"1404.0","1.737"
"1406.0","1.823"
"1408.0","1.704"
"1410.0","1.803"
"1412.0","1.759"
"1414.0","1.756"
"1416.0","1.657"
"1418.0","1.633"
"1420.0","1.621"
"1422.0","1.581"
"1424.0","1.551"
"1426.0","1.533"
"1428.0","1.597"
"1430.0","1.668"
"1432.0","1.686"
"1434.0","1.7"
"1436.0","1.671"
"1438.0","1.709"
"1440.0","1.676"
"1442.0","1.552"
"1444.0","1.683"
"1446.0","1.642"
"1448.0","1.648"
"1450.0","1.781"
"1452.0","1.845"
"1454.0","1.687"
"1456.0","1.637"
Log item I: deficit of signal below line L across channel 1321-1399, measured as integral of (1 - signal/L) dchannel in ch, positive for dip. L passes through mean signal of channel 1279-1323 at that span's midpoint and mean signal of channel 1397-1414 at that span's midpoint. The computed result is 5.83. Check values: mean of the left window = 1.78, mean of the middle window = 1.63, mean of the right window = 1.74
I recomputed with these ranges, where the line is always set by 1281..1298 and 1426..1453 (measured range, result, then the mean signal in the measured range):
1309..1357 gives 4.2 ch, 1.62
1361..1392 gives 0.8 ch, 1.69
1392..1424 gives 0.2 ch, 1.69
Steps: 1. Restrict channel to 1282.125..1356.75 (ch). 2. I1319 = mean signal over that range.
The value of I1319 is 1.7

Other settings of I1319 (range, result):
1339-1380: 1.64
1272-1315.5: 1.78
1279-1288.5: 1.71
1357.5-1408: 1.69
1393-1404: 1.69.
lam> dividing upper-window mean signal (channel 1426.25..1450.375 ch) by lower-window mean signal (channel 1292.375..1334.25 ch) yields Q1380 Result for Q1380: 1.0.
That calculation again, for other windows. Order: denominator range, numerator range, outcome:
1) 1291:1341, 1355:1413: 0.99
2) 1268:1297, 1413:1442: 0.97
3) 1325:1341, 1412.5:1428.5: 1.06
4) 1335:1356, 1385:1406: 1.06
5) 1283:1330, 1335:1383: 0.93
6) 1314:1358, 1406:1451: 1.04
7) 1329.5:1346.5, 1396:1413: 1.10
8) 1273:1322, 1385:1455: 0.95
